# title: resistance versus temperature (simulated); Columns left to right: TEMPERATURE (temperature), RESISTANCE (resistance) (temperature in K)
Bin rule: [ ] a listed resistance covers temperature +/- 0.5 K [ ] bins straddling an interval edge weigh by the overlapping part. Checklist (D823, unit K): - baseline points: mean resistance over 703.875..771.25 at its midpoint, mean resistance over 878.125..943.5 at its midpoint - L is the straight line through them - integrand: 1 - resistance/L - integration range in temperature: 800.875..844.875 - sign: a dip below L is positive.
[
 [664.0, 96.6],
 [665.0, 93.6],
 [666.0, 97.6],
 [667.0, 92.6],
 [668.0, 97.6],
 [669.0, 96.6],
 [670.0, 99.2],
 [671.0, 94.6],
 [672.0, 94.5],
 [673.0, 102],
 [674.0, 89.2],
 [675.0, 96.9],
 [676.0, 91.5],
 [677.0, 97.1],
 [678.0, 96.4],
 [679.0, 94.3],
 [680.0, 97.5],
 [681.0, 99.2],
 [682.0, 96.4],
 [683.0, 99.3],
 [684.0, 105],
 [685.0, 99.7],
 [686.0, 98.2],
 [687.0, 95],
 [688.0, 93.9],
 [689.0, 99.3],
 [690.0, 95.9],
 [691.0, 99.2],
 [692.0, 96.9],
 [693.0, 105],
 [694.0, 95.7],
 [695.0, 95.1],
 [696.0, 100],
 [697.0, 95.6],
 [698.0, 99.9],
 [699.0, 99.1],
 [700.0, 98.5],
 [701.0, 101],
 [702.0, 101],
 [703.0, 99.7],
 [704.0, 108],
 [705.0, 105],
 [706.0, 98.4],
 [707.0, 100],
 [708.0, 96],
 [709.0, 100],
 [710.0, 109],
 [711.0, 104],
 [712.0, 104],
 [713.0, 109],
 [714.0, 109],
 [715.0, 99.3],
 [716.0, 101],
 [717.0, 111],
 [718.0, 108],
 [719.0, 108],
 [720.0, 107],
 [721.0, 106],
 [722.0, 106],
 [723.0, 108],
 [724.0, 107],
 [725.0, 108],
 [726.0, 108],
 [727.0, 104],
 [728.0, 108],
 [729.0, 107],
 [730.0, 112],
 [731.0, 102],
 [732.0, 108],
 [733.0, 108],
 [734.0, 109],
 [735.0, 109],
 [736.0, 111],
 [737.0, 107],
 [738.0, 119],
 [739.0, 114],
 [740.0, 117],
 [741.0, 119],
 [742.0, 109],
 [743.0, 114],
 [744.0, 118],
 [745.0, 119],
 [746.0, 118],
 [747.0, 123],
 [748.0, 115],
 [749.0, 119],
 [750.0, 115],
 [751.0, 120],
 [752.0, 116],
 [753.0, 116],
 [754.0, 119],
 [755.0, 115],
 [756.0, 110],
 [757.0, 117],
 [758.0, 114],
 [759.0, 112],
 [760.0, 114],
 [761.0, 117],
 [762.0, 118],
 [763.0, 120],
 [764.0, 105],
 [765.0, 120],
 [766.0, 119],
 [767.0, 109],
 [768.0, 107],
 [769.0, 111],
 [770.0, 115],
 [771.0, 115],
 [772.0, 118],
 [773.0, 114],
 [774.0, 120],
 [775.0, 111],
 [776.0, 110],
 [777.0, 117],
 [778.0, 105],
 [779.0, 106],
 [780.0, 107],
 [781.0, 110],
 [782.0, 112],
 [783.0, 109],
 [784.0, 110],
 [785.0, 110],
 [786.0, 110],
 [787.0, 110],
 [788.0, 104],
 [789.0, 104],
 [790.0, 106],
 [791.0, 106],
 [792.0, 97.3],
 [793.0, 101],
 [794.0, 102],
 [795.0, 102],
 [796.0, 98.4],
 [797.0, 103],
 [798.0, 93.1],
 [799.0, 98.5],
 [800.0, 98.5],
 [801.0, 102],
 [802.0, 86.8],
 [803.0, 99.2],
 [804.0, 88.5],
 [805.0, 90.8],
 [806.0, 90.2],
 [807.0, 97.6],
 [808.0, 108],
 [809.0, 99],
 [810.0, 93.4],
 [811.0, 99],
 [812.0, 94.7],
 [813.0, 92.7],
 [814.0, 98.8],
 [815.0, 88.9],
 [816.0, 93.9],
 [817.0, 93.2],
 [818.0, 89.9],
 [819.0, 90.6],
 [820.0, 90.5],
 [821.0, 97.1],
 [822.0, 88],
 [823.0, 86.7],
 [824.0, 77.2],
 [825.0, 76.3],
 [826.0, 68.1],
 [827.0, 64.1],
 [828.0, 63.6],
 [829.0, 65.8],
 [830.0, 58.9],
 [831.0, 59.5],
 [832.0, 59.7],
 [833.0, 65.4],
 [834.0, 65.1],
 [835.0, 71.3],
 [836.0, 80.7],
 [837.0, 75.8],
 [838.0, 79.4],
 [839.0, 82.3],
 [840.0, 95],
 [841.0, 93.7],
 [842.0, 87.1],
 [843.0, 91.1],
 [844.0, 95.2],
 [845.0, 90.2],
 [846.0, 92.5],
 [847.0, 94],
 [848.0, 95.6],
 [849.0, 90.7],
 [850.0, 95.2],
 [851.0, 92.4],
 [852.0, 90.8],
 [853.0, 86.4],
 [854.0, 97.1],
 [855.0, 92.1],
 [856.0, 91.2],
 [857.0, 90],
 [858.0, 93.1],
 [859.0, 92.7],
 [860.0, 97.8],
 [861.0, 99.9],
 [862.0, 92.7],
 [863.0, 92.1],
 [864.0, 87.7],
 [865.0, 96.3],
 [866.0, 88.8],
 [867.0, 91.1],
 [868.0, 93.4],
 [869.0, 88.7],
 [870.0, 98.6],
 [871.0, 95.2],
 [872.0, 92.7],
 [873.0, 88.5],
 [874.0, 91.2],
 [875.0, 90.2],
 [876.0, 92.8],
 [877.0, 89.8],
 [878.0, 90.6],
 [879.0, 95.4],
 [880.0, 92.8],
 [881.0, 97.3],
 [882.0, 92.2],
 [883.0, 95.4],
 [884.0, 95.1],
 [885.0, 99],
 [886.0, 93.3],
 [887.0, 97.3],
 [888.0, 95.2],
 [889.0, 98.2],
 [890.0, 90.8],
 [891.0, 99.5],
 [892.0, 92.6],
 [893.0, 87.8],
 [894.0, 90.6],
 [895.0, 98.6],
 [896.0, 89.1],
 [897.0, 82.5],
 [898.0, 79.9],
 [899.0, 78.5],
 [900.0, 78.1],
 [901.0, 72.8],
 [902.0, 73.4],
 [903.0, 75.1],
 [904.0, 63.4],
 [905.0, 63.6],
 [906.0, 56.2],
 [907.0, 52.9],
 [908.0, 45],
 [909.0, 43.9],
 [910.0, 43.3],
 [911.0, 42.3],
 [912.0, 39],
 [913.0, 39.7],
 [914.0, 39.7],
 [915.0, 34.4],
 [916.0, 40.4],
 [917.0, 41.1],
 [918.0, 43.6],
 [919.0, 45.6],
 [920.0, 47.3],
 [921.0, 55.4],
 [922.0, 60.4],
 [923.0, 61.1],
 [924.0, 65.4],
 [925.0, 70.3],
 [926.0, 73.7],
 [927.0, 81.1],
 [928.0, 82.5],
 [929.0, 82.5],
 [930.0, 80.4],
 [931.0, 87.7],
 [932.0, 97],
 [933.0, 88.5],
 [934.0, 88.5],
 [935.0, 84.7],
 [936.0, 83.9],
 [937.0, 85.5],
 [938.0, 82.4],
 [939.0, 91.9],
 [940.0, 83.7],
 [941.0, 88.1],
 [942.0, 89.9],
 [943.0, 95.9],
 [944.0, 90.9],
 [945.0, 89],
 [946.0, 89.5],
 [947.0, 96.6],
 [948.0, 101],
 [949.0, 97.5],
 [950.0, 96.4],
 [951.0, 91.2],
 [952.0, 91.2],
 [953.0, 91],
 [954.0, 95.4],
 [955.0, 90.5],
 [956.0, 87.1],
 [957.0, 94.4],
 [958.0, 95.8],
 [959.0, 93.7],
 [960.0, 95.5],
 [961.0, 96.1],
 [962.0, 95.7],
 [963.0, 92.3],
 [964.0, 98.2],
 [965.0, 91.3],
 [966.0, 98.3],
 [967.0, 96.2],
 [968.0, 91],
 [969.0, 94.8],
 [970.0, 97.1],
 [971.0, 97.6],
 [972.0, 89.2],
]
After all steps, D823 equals 4.05 K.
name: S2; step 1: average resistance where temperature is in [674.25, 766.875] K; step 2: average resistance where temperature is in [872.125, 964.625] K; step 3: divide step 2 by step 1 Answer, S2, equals 0.8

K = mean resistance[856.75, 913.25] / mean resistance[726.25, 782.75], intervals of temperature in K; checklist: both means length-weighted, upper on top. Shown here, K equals 0.7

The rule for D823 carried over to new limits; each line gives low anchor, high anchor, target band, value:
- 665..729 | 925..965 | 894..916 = 7.21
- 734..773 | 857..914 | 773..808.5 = 0.80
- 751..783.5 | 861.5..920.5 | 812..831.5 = 3.25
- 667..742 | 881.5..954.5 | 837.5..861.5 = -1.88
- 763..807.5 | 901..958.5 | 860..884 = -1.82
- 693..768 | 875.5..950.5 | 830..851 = 1.70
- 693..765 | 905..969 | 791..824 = 0.55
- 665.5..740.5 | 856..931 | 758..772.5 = -3.07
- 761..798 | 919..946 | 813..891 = 5.59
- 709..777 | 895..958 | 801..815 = 0.45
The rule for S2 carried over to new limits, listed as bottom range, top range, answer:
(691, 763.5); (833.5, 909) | 0.81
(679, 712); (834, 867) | 0.90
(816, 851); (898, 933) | 0.75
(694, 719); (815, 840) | 0.76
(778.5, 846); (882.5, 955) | 0.84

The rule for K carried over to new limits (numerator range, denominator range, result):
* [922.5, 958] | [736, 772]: 0.76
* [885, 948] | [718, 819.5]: 0.69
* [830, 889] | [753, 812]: 0.84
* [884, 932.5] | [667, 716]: 0.71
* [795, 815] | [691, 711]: 0.96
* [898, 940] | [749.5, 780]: 0.57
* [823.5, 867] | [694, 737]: 0.81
